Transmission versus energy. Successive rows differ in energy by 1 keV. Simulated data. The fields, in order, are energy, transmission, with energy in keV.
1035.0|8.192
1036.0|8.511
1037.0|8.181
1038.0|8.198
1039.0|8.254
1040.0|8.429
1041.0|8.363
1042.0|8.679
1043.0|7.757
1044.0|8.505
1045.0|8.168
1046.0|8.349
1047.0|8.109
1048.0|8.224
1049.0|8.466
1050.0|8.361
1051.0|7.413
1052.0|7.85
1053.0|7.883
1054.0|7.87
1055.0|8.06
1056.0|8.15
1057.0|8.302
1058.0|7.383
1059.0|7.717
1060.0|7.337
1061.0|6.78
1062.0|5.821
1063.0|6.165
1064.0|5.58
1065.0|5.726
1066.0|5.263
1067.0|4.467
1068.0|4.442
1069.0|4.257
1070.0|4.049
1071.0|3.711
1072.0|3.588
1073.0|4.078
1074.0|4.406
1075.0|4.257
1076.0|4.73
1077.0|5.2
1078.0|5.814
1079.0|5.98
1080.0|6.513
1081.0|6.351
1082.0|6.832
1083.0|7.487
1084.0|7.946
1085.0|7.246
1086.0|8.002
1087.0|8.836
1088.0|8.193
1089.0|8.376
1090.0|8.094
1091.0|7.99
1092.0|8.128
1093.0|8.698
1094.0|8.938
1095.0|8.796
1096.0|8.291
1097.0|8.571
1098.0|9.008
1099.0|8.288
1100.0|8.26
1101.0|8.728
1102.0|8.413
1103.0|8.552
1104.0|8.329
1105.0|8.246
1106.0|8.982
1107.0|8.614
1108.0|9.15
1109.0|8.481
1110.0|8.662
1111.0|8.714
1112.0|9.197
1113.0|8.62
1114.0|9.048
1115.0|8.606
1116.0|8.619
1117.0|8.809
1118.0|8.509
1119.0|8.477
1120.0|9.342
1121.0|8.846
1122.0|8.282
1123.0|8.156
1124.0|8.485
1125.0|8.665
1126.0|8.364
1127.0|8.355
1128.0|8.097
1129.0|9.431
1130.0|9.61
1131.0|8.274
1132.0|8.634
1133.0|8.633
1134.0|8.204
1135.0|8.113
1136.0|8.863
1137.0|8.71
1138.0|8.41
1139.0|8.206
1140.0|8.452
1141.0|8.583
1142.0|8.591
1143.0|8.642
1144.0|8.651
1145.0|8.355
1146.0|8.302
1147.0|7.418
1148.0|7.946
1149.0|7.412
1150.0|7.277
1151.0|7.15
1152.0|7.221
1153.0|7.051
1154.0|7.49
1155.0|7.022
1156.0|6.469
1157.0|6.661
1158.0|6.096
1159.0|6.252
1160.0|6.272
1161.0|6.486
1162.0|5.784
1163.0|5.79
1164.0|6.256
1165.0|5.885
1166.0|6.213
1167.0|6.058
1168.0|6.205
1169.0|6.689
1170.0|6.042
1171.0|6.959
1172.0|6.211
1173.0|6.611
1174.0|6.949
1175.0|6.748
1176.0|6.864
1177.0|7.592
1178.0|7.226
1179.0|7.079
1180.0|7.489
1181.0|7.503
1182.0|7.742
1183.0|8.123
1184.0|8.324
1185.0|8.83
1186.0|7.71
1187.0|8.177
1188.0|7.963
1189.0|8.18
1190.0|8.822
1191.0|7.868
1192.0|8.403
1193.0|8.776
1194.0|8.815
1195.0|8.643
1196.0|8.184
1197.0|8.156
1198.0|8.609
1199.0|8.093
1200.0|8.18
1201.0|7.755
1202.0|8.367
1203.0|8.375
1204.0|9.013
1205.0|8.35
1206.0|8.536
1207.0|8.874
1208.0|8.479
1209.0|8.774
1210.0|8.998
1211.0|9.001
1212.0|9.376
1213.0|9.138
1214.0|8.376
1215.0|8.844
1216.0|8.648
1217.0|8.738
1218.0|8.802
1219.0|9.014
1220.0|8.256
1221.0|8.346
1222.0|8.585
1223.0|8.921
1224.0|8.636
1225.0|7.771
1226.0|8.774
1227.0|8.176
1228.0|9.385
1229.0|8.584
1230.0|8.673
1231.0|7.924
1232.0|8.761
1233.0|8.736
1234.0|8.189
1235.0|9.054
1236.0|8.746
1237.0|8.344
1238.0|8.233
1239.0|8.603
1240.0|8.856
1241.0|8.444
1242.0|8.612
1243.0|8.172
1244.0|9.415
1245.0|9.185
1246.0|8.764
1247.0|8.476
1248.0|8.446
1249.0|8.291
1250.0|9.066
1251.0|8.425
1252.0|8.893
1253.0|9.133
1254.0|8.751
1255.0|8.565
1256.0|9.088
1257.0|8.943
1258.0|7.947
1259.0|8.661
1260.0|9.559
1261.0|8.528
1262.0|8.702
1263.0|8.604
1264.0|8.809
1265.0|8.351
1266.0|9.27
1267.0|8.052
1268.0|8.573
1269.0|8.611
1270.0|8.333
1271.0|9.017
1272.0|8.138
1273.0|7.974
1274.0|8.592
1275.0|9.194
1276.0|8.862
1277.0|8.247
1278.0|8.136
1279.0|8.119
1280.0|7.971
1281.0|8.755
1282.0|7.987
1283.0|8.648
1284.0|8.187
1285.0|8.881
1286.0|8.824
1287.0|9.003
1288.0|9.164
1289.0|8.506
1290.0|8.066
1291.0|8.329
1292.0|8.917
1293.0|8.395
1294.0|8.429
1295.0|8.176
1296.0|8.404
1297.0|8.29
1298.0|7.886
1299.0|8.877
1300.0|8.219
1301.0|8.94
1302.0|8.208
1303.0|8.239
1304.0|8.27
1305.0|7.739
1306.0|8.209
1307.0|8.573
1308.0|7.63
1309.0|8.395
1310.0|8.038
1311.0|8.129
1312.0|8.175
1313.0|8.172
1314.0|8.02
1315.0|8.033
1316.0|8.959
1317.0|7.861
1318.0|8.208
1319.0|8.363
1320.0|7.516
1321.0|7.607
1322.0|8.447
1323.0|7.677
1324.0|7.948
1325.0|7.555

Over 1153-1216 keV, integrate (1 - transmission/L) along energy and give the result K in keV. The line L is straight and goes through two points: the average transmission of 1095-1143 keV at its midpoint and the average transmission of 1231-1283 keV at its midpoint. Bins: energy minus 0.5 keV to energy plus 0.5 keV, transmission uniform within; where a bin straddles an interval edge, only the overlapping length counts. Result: 7.2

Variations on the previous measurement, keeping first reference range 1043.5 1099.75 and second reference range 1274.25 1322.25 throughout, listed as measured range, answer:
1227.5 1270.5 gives -3.3 keV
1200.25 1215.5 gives -1.7 keV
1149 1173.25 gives 3.2 keV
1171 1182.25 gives 0.8 keV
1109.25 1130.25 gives -4.1 keV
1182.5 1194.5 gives -1.0 keV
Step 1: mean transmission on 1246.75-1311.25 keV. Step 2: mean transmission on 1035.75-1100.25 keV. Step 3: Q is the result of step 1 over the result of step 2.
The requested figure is 1.19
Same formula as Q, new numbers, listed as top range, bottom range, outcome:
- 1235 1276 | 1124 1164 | 1.11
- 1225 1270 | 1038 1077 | 1.29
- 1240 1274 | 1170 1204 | 1.10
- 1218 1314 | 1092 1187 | 1.08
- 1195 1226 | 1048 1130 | 1.14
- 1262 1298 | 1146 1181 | 1.26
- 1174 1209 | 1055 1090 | 1.31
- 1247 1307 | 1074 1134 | 1.05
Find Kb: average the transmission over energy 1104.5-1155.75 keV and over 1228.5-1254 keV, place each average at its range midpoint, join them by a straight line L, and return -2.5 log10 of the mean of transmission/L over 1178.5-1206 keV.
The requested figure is 0.041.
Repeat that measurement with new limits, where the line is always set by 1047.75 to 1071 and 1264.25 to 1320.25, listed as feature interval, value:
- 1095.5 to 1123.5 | -0.221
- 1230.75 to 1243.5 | -0.072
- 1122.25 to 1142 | -0.183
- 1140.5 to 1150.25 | -0.117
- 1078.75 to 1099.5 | -0.154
